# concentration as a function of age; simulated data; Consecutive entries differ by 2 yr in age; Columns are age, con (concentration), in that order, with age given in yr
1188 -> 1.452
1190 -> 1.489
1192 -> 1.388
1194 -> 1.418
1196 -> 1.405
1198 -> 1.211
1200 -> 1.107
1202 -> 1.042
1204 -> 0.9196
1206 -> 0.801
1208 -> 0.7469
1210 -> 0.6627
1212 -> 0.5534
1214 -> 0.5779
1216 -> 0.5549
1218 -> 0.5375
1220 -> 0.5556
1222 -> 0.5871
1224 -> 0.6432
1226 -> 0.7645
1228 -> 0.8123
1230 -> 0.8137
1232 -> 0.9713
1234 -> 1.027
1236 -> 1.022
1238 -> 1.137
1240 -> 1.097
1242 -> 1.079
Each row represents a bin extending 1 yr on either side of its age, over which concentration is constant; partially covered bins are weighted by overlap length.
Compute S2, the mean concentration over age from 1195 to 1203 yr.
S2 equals 1.19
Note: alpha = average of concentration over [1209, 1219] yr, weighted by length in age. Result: 0.577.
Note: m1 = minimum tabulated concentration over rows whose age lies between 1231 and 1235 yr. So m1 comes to 0.9713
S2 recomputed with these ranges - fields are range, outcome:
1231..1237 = 1.01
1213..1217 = 0.566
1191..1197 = 1.4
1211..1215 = 0.566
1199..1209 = 0.923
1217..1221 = 0.547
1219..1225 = 0.595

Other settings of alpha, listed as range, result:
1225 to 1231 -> 0.797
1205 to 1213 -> 0.691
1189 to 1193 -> 1.44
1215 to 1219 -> 0.546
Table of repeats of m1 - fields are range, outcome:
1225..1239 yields 0.7645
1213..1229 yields 0.5375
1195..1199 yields 1.211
